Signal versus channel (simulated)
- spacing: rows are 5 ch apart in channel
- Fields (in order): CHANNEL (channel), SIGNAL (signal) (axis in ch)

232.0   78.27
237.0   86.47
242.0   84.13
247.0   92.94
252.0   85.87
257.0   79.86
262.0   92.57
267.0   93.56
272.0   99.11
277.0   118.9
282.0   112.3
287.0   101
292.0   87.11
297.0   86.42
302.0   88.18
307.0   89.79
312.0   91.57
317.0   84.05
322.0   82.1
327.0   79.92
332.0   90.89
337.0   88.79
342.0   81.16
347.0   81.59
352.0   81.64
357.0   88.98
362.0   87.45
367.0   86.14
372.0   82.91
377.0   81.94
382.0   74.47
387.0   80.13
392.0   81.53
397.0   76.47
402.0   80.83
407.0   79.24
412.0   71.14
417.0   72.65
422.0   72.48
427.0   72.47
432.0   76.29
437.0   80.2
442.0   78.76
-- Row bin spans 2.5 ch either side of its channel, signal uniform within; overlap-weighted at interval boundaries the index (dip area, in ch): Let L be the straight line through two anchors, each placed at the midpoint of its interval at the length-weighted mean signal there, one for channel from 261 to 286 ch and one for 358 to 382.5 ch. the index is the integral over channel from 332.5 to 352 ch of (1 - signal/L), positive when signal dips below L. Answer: 1.1 ch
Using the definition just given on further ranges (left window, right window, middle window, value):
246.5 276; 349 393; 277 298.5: -2.4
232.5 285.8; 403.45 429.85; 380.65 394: -0.2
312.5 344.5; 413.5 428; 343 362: -0.6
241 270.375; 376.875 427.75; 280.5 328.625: -3.0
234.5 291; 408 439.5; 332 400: -0.9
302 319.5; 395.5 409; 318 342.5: 0.4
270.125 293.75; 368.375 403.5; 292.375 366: 5.6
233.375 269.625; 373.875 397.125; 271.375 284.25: -3.8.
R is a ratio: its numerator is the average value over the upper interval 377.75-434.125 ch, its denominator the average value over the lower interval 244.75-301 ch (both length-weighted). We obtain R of 0.80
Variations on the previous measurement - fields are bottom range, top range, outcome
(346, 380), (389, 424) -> 0.91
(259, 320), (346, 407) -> 0.86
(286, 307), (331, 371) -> 0.95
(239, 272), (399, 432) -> 0.84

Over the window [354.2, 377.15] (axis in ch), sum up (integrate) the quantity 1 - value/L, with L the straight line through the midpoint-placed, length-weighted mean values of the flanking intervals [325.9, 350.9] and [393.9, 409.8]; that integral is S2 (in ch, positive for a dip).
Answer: -1.04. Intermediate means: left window 84.6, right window 78.8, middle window 85.8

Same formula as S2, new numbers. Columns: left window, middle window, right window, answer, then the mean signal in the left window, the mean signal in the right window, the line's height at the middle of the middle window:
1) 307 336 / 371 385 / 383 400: 0.2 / 86.2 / 79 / 80.4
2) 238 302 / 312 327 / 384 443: 0.7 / 94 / 76.8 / 88.1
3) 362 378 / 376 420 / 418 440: 1.5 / 84.4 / 75.3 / 80.1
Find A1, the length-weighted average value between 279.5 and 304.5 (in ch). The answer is 95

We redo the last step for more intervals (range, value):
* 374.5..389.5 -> 78.8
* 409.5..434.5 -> 73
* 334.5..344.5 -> 85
